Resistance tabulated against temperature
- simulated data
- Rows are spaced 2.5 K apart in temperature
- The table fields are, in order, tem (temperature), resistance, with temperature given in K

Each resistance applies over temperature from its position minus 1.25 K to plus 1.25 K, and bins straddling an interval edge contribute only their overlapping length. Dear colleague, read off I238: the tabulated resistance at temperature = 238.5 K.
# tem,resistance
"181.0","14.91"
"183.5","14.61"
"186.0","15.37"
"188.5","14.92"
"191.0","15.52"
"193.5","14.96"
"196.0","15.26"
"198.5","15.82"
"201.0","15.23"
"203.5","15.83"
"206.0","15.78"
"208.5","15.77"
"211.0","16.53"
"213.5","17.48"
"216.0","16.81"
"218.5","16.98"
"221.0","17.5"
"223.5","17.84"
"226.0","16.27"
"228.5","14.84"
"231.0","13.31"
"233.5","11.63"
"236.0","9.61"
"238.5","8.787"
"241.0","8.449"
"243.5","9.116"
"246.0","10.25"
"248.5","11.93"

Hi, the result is 8.787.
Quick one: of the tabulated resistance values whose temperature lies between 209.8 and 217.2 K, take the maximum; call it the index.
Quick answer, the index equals 17.48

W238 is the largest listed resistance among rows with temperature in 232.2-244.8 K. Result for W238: 11.63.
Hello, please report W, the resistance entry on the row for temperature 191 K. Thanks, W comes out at 15.52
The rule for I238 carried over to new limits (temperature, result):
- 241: 8.449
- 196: 15.26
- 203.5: 15.83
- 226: 16.27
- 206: 15.78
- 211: 16.53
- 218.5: 16.98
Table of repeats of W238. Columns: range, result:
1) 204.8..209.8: 15.78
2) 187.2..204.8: 15.83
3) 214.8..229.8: 17.84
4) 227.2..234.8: 14.84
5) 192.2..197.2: 15.26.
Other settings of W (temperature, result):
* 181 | 14.91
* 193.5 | 14.96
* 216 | 16.81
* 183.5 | 14.61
